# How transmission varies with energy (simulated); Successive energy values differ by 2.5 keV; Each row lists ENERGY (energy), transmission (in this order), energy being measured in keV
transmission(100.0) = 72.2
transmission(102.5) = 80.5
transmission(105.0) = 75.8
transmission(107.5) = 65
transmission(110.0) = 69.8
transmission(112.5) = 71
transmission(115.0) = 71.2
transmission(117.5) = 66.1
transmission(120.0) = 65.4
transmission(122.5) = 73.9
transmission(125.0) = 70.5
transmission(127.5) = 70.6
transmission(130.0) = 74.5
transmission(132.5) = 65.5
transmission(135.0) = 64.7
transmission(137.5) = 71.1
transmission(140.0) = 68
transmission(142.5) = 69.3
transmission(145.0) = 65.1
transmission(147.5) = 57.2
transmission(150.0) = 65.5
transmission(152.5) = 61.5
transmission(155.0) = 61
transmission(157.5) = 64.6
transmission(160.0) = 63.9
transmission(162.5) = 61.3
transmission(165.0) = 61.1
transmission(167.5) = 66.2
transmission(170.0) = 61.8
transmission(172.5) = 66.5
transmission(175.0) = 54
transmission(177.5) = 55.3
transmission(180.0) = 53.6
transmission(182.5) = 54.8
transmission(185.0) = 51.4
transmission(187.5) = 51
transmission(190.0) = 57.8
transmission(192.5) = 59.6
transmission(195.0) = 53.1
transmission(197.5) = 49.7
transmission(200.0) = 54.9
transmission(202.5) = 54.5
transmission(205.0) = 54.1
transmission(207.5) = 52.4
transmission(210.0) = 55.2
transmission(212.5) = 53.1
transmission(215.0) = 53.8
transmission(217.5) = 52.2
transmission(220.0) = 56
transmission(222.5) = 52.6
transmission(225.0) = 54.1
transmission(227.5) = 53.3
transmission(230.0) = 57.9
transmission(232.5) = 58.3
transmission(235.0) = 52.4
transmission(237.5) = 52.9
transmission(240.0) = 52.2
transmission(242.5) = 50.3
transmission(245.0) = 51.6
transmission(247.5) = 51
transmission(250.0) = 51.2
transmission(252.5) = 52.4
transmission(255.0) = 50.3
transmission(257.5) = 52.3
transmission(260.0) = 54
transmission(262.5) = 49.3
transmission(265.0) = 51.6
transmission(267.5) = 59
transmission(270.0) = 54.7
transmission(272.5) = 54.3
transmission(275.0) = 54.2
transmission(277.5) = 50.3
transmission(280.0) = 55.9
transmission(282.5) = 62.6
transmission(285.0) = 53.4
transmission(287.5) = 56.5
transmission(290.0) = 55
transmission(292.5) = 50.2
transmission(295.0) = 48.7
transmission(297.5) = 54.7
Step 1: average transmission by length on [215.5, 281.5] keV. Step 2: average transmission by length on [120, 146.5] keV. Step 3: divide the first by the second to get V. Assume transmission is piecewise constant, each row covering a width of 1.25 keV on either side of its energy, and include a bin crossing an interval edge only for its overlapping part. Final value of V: 0.8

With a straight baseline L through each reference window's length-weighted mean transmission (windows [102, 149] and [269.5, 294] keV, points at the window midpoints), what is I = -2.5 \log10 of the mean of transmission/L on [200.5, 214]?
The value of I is 0.14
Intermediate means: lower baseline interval 69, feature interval 53.9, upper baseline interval 54.6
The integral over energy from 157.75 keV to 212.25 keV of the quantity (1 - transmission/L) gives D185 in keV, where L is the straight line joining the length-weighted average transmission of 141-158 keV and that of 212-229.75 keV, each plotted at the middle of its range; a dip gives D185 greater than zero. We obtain 1.75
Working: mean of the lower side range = 63.5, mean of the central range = 56.8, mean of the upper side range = 53.8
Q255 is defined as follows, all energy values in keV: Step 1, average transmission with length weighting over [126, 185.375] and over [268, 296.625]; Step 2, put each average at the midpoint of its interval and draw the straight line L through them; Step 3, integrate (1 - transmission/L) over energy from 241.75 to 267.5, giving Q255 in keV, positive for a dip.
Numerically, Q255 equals 2.0 keV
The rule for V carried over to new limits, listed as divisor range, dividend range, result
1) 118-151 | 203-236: 0.80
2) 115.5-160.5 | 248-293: 0.81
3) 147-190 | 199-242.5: 0.91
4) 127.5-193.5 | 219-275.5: 0.86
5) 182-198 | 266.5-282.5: 1.02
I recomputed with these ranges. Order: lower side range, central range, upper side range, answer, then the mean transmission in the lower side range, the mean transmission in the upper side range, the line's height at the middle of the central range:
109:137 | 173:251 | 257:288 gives 0.127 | 69.4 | 54.5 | 60.5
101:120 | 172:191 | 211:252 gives 0.104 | 71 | 53.3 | 60.6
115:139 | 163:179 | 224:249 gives 0.038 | 69.2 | 53.4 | 62.9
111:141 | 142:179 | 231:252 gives 0.039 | 69.4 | 52.5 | 64.4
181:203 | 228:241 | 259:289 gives -0.007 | 54.1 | 54.7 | 54.4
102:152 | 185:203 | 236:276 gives 0.117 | 68.8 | 52.6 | 60.3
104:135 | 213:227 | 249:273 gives 0.079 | 69.7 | 52.9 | 57.8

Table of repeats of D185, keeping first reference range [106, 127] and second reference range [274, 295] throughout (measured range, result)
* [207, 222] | 1.7 keV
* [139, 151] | 0.3 keV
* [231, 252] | 2.0 keV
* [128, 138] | -0.2 keV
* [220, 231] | 0.9 keV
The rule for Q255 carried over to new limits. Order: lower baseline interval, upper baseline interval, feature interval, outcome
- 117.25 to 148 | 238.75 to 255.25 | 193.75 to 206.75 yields 1.11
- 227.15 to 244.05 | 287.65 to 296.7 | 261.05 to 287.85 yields -1.01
